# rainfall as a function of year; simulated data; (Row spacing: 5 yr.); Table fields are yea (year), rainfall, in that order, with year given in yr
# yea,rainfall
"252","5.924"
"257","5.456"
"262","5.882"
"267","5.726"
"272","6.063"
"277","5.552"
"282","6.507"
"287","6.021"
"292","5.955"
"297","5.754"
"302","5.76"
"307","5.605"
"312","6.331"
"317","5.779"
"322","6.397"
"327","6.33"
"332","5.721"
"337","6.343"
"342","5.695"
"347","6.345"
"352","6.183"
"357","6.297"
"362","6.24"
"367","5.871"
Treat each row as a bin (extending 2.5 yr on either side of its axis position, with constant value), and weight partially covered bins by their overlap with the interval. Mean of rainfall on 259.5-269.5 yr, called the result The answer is 5.8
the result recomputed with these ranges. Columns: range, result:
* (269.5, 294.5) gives 6.02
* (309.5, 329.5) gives 6.21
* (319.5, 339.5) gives 6.2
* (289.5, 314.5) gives 5.88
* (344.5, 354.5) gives 6.26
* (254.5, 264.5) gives 5.67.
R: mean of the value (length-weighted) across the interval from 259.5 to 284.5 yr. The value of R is 5.95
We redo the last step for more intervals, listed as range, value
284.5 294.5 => 5.99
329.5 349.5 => 6.03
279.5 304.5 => 6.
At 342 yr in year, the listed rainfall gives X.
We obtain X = 5.695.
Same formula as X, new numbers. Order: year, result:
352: 6.183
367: 5.871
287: 6.021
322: 6.397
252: 5.924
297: 5.754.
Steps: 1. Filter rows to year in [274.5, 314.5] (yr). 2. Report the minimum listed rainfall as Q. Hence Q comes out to 5.552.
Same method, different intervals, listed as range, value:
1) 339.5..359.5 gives 5.695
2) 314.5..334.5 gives 5.721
